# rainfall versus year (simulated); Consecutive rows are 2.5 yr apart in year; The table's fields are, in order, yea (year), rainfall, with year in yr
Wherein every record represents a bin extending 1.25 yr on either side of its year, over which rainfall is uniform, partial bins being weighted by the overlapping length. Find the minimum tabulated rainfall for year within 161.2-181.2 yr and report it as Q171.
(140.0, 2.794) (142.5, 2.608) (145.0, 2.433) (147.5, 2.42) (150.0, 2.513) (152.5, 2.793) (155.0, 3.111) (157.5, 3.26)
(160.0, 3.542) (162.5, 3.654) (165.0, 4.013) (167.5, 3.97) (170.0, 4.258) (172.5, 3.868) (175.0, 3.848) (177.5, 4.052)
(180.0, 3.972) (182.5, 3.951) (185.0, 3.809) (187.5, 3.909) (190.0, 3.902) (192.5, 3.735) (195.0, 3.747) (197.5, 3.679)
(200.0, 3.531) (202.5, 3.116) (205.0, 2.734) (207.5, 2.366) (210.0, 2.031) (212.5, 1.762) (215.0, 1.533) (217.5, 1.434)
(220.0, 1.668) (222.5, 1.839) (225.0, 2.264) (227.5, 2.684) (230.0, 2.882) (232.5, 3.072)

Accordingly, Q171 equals 3.654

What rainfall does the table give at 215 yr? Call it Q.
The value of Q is 1.533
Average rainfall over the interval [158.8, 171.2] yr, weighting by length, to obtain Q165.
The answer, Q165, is 3.89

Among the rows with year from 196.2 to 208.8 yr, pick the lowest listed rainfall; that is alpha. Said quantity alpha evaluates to 2.366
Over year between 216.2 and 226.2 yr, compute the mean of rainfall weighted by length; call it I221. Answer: 1.8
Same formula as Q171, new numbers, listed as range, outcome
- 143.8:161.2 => 2.42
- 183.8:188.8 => 3.809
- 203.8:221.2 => 1.434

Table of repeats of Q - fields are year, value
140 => 2.794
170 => 4.258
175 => 3.848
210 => 2.031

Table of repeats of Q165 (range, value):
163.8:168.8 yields 3.99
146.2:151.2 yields 2.47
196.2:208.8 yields 3.08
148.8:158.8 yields 2.92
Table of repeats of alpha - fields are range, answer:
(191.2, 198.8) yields 3.679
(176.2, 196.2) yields 3.735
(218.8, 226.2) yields 1.668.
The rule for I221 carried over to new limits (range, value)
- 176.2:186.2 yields 3.95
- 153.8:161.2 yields 3.3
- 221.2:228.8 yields 2.26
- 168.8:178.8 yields 4.01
